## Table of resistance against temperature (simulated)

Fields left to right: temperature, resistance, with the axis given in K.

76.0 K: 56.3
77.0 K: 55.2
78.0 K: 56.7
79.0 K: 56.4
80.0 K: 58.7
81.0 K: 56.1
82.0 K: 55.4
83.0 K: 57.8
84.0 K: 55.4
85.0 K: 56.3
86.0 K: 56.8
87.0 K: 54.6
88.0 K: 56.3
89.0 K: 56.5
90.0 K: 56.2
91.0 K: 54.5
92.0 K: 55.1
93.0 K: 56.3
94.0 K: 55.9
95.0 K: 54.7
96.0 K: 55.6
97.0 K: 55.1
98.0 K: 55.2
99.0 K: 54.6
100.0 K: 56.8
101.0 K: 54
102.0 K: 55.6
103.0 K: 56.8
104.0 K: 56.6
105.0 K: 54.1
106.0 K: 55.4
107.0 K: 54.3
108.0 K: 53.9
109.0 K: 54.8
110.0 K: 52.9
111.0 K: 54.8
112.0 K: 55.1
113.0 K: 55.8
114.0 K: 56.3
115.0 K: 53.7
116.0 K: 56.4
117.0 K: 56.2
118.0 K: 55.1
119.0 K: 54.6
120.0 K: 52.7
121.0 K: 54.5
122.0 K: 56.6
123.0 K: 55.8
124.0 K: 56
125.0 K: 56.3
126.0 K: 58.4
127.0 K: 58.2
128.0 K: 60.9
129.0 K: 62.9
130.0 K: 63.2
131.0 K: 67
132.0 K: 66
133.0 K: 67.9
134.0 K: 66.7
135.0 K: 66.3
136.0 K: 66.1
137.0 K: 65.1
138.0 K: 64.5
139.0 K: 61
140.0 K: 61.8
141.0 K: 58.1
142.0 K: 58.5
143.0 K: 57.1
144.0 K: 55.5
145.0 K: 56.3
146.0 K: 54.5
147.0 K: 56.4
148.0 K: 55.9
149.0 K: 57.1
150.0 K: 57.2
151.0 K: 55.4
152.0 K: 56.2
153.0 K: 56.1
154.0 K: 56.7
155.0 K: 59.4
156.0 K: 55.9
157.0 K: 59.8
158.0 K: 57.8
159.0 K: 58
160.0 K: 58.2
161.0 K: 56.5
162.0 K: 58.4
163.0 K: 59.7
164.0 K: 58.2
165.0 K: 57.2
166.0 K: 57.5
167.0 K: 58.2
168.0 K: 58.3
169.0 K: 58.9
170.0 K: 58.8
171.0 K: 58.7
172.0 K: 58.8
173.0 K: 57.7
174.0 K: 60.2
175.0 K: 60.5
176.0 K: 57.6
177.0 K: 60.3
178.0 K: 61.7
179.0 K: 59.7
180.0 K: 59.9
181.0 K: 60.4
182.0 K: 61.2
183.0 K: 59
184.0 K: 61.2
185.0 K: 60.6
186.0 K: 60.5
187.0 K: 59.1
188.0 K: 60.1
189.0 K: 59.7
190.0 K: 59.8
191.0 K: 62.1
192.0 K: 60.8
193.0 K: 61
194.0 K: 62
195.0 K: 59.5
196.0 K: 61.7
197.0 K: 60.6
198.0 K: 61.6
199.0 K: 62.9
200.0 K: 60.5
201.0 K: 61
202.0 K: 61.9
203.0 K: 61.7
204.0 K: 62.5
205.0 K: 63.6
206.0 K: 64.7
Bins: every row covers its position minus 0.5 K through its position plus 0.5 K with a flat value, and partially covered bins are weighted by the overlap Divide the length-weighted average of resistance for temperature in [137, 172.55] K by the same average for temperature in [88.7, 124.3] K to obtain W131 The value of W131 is 1.1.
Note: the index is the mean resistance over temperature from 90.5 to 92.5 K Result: 54.8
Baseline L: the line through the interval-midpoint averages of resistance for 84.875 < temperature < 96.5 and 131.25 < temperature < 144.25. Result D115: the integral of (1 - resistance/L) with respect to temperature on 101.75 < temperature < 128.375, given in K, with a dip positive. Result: 1.7 K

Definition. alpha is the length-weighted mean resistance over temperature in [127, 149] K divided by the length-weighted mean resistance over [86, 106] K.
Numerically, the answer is 1.10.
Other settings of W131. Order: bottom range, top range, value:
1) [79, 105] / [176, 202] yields 1.09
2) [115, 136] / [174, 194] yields 1.01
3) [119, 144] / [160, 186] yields 0.98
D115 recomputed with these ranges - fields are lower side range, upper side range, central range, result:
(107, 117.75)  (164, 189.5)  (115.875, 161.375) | -1.7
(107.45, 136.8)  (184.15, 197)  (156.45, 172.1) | 0.4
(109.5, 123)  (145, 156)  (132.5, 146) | -1.4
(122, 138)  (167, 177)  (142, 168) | 1.3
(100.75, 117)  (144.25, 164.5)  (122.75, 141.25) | -2.0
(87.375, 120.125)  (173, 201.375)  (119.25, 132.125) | -0.5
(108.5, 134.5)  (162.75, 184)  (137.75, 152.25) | 0.2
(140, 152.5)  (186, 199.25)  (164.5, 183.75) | 0.0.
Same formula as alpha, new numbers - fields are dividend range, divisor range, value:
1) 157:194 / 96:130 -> 1.06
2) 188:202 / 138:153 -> 1.06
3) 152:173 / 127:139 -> 0.90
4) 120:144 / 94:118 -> 1.10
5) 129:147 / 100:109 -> 1.12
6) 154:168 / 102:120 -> 1.05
